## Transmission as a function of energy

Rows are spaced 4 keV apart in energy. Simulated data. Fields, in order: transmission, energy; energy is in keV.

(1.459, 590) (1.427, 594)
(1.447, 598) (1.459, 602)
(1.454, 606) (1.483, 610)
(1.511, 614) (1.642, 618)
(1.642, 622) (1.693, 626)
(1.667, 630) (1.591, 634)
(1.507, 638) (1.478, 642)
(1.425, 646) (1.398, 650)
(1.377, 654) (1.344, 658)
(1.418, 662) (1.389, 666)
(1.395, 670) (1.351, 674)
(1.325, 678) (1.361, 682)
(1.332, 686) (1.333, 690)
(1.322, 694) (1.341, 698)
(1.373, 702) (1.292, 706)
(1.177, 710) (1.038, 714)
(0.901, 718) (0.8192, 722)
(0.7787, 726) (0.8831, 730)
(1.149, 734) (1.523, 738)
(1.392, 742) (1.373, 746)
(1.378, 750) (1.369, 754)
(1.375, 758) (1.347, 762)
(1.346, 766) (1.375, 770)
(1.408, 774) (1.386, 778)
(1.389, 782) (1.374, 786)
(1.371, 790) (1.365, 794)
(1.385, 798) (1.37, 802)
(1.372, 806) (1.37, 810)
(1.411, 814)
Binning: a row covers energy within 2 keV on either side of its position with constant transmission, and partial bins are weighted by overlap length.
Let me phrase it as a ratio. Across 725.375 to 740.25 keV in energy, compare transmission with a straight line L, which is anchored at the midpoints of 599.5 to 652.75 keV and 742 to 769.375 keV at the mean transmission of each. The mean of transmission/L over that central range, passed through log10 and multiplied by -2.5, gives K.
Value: 0.241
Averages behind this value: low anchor 1.53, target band 1.12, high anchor 1.37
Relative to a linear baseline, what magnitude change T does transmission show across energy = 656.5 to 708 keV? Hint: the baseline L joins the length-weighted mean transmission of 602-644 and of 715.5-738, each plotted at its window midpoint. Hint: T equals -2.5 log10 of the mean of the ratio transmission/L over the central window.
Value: -0.12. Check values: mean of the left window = 1.56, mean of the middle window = 1.35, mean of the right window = 0.964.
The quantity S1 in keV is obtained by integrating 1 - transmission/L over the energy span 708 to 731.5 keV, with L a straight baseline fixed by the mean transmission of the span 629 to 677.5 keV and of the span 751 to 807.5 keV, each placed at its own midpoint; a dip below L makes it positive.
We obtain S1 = 7.9 keV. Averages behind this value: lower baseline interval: 1.44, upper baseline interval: 1.37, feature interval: 0.934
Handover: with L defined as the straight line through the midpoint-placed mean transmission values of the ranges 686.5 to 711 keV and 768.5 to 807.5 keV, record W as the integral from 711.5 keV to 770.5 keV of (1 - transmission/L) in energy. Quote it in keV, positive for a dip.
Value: 6.5 keV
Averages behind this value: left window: 1.31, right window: 1.38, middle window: 1.2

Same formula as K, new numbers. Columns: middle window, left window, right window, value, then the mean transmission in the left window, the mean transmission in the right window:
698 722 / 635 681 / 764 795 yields 0.21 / 1.4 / 1.38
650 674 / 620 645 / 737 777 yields 0.12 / 1.59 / 1.39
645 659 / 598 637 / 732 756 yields 0.09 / 1.56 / 1.36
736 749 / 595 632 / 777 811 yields 0.00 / 1.55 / 1.38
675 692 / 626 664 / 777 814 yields 0.09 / 1.48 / 1.38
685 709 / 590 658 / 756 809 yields 0.09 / 1.51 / 1.37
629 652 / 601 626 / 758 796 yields 0.01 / 1.55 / 1.37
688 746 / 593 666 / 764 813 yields 0.22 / 1.5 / 1.38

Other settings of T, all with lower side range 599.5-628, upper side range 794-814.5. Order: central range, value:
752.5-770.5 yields 0.04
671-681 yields 0.11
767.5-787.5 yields 0.01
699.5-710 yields 0.13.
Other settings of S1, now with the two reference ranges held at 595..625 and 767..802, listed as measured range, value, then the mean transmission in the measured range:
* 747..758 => 0.3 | 1.37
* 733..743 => 0.3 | 1.37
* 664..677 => 0.9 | 1.37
